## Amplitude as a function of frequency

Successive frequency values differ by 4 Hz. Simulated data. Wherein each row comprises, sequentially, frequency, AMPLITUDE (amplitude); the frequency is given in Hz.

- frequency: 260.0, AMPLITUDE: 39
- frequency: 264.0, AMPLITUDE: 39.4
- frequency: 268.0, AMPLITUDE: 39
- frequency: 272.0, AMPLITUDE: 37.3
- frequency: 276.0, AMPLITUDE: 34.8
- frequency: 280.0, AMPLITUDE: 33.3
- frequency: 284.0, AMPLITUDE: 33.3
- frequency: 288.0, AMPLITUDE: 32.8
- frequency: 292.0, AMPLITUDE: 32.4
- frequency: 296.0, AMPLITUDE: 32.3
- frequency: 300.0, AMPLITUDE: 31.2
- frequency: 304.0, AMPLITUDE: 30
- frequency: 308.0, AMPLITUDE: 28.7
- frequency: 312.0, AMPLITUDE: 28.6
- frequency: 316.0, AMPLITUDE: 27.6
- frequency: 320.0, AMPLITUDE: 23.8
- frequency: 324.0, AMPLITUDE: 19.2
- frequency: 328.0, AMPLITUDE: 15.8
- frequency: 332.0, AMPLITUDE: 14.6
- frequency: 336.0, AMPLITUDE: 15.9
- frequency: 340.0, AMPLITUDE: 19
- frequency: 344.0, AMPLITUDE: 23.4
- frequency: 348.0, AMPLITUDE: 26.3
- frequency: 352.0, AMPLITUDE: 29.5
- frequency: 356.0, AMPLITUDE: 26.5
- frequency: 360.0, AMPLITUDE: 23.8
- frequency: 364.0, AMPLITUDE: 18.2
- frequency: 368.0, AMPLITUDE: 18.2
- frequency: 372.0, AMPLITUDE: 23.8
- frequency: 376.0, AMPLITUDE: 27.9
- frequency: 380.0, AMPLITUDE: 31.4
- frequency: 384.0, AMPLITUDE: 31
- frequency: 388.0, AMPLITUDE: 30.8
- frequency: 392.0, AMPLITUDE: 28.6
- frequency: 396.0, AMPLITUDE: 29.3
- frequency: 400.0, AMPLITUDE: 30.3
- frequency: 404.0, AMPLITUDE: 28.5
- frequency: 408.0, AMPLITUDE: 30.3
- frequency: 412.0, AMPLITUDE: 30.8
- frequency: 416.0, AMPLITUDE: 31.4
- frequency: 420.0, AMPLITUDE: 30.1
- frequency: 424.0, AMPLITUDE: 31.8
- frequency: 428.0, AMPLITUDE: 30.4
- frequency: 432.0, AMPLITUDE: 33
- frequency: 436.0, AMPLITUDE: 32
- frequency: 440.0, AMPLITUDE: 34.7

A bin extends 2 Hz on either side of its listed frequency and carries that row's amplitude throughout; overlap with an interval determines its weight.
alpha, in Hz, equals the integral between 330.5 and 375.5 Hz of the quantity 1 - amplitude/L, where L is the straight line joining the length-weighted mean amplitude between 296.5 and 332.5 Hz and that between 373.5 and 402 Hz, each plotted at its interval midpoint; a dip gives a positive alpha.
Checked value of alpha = 9.11 Hz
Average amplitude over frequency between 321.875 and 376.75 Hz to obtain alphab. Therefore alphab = 21.4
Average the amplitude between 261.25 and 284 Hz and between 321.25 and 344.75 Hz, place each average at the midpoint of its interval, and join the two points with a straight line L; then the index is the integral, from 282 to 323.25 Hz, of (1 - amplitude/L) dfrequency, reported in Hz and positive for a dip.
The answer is -3.9 Hz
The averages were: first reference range 36.5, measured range 29.7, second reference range 17.9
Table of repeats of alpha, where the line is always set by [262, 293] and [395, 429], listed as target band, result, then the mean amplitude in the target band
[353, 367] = 4.0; 23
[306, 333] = 8.7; 22.9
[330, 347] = 7.4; 18.7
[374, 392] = 0.8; 30.1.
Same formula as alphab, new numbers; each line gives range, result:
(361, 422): 28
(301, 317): 28.9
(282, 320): 30.4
